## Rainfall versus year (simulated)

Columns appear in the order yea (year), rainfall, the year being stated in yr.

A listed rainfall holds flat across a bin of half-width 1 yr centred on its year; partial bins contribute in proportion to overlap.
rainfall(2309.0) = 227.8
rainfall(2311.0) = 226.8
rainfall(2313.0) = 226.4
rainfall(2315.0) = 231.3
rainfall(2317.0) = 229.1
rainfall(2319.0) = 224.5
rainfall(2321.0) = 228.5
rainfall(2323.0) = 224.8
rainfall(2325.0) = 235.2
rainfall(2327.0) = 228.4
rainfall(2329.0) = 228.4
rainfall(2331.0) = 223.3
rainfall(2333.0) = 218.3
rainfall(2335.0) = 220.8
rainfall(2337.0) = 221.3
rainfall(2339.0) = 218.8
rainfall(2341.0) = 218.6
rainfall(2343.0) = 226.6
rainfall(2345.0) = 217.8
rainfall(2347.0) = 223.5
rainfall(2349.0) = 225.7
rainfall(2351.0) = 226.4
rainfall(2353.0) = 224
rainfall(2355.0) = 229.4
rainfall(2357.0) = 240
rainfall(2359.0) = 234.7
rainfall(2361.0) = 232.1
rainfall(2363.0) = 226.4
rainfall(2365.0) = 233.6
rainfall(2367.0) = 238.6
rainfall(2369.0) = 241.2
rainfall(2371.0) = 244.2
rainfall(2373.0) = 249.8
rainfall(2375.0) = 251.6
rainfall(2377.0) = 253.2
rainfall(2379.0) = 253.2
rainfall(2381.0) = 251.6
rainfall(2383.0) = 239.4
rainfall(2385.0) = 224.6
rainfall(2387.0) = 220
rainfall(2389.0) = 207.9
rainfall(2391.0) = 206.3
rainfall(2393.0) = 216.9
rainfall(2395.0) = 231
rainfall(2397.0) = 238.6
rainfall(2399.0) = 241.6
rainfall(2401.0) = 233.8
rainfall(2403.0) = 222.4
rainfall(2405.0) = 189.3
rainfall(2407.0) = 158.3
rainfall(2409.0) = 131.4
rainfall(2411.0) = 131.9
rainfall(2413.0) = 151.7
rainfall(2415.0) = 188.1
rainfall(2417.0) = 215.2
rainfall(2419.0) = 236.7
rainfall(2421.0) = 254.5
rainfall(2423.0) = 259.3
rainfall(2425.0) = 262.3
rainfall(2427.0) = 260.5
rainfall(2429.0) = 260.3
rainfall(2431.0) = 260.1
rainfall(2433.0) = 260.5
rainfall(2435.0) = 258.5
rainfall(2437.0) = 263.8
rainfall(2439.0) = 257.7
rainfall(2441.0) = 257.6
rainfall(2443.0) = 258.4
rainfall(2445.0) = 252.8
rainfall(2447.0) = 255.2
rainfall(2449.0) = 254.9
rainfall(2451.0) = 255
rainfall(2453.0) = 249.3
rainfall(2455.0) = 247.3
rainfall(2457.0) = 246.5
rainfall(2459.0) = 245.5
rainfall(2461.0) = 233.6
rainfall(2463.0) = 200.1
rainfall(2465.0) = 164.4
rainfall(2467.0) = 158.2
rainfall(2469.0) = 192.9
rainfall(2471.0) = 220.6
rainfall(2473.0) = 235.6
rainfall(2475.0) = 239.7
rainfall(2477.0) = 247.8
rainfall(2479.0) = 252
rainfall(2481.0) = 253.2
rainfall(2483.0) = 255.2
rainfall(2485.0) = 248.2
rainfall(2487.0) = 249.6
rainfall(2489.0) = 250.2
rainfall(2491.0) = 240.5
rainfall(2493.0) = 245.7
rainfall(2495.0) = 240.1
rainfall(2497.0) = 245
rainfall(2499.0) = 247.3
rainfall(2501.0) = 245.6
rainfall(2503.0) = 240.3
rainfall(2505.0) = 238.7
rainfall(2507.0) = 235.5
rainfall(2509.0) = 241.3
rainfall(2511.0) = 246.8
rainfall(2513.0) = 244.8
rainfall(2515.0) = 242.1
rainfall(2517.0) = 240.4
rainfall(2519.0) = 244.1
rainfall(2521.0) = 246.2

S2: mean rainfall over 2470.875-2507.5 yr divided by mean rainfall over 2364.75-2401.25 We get 1.04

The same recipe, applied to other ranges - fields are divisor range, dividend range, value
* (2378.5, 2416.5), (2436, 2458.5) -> 1.23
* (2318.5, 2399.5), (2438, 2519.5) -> 1.04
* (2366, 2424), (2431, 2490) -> 1.09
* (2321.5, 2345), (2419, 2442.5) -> 1.15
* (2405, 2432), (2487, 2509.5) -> 1.15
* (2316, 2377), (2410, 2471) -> 1.01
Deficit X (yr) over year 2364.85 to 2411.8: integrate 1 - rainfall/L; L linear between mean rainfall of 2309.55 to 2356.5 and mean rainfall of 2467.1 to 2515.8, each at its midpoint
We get 1.8 yr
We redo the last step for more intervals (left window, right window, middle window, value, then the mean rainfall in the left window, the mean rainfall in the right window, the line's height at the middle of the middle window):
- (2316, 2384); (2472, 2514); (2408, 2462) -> 0.54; 232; 245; 240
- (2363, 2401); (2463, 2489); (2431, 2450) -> -2.32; 235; 226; 230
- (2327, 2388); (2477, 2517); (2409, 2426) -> 2.15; 232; 245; 238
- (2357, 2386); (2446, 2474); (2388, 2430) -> 3.61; 241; 226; 234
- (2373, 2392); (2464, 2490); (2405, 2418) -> 3.80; 235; 228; 233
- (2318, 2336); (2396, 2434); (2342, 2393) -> -2.29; 226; 219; 223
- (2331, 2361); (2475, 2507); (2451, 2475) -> 2.16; 225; 246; 242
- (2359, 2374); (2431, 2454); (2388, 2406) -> 1.80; 238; 257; 245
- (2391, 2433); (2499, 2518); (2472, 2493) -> -1.03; 218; 242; 236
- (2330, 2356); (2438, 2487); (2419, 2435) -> -1.75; 223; 237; 233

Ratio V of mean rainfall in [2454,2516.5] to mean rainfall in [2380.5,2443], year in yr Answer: 1.0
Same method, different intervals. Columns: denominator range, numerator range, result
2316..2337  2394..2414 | 0.85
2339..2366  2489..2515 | 1.07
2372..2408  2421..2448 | 1.14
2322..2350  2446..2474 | 1.01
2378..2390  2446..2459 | 1.08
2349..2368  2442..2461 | 1.08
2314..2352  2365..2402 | 1.05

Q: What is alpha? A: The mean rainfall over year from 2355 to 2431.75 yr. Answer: 226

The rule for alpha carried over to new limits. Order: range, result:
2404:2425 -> 195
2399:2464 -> 232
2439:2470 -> 232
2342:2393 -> 233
